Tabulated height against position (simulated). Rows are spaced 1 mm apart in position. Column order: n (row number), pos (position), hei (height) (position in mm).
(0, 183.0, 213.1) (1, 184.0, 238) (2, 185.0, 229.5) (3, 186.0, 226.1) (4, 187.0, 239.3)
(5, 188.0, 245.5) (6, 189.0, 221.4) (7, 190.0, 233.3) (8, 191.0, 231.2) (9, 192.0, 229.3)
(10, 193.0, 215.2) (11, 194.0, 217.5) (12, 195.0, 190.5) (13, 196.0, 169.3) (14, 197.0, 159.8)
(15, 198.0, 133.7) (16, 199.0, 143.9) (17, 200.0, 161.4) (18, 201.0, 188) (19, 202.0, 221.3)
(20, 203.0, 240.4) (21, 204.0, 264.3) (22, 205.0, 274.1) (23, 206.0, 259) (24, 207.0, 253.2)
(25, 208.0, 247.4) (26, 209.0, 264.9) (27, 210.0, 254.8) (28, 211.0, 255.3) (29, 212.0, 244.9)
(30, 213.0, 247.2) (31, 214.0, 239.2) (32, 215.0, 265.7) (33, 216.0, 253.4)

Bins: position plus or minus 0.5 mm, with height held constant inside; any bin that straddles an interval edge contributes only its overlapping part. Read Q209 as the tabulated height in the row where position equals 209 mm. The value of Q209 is 264.9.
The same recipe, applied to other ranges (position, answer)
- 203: 240.4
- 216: 253.4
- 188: 245.5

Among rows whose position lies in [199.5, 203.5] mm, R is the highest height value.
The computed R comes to 240.4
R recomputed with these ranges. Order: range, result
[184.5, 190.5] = 245.5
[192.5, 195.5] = 217.5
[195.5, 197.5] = 169.3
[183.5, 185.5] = 238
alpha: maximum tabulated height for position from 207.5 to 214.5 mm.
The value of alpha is 264.9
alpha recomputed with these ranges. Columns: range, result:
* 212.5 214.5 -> 247.2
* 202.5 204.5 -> 264.3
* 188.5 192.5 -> 233.3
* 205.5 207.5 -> 259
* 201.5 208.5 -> 274.1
